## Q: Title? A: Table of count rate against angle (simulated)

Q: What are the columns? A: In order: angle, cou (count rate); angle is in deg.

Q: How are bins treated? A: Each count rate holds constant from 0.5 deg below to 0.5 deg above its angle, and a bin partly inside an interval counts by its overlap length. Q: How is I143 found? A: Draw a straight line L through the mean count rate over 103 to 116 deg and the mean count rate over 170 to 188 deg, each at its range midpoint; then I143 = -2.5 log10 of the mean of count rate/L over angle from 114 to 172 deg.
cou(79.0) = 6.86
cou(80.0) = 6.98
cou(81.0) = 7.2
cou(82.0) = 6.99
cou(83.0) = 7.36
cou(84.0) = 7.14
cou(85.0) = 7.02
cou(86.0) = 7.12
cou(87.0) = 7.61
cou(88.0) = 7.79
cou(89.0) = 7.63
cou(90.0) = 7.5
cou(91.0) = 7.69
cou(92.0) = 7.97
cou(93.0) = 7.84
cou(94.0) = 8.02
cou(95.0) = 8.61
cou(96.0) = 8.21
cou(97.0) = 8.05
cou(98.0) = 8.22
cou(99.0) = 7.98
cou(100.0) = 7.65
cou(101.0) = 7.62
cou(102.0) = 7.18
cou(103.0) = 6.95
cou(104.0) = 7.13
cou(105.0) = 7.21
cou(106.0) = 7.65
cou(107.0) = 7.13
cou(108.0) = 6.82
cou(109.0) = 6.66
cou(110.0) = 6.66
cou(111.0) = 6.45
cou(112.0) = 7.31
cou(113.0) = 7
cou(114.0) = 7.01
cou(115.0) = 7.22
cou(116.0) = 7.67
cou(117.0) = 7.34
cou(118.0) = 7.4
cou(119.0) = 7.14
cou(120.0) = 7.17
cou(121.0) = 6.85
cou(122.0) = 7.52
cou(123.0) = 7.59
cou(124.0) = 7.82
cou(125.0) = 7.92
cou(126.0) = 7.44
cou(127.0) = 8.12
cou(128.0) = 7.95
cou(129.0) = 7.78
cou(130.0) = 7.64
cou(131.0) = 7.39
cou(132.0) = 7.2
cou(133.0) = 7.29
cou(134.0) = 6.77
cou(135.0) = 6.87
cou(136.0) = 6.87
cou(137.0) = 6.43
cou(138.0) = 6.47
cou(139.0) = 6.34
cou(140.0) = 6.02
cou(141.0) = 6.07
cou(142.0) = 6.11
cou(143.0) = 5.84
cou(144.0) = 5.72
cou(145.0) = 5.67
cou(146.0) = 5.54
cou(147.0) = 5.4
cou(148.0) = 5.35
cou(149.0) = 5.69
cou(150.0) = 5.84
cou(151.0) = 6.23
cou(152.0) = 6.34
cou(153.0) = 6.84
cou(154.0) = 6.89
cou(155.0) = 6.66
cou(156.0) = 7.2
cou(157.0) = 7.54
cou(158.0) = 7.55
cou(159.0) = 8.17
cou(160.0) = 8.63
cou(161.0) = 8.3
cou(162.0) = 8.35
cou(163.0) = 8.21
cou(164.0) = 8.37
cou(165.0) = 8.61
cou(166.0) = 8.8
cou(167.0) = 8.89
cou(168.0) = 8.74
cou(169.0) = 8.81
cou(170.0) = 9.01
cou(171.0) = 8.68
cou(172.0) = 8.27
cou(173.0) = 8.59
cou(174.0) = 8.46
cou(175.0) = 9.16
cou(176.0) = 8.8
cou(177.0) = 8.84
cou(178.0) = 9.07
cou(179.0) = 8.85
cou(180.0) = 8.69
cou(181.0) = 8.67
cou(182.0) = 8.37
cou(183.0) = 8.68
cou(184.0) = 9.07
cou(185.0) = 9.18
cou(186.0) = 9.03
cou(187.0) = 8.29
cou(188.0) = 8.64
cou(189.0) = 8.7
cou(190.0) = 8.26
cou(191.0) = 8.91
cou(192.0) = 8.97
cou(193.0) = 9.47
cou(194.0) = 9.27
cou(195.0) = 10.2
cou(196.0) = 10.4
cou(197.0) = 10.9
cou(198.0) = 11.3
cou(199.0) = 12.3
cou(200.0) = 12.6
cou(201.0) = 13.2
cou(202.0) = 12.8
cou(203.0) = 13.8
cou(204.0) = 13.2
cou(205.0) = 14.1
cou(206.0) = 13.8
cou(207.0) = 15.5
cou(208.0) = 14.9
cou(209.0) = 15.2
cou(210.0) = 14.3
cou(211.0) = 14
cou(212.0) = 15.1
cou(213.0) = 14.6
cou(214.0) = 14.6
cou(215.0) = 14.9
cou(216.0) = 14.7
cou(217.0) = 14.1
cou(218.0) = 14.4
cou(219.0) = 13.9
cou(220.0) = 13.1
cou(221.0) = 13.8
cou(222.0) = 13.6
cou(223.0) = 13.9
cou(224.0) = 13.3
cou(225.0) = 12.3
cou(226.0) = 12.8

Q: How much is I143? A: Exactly 0.09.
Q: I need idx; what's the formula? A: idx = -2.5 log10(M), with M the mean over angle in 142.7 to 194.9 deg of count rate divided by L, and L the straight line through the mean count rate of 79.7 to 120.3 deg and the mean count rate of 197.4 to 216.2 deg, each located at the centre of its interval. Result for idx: 0.41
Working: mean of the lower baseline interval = 7.4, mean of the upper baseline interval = 13.9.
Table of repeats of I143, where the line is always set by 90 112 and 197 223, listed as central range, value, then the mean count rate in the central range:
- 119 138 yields 0.232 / 7.34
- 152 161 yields 0.402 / 7.42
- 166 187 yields 0.329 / 8.78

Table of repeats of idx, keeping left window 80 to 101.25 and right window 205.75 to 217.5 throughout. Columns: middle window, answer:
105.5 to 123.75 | 0.25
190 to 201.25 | 0.29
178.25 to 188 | 0.43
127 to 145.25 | 0.45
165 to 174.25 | 0.37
